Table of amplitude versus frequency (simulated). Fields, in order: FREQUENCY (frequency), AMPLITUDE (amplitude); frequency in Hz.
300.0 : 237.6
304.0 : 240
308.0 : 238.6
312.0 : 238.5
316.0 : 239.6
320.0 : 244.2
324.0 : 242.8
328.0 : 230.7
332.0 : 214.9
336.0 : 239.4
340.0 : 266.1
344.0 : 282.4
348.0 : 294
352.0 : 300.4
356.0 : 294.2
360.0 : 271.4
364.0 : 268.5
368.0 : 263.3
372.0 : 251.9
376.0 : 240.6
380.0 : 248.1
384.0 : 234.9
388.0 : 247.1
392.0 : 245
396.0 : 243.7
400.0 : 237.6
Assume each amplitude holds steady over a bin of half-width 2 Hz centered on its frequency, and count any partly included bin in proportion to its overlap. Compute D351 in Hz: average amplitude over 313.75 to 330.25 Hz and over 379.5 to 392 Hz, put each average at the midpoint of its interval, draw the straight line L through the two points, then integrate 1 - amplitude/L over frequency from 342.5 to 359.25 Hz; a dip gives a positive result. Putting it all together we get -3.52 Hz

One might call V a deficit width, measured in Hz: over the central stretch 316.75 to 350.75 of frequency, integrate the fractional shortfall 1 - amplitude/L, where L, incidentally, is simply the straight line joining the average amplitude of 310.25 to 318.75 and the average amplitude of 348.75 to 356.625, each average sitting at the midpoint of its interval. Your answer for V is 2.1 Hz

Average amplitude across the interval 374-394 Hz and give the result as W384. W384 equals 243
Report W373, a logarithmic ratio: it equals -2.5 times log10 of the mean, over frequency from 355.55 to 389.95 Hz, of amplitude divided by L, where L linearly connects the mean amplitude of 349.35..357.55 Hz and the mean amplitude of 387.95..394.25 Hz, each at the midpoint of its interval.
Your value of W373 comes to 0.061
